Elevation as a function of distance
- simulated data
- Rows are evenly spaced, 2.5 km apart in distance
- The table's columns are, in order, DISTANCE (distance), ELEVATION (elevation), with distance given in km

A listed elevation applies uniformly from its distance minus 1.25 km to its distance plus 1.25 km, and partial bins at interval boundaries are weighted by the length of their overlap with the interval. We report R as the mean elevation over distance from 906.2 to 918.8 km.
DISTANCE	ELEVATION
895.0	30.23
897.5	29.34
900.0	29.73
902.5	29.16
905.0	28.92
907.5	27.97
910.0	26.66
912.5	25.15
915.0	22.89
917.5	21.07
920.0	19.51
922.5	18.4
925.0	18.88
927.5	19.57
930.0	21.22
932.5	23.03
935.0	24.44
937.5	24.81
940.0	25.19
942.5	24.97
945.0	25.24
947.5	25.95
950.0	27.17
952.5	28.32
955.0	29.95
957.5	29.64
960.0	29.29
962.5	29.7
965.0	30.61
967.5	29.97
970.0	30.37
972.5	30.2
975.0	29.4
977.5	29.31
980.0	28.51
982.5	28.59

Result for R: 24.7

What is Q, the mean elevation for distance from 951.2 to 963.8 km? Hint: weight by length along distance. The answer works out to 29.4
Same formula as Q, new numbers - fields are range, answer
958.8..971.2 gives 30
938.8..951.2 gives 25.7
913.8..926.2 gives 20.1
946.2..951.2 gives 26.5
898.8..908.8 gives 28.9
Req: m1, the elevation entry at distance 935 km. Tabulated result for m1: 24.44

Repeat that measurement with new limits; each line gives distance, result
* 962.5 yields 29.7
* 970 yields 30.37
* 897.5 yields 29.34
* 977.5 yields 29.31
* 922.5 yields 18.4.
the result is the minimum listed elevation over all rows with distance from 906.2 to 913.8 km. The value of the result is 25.15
